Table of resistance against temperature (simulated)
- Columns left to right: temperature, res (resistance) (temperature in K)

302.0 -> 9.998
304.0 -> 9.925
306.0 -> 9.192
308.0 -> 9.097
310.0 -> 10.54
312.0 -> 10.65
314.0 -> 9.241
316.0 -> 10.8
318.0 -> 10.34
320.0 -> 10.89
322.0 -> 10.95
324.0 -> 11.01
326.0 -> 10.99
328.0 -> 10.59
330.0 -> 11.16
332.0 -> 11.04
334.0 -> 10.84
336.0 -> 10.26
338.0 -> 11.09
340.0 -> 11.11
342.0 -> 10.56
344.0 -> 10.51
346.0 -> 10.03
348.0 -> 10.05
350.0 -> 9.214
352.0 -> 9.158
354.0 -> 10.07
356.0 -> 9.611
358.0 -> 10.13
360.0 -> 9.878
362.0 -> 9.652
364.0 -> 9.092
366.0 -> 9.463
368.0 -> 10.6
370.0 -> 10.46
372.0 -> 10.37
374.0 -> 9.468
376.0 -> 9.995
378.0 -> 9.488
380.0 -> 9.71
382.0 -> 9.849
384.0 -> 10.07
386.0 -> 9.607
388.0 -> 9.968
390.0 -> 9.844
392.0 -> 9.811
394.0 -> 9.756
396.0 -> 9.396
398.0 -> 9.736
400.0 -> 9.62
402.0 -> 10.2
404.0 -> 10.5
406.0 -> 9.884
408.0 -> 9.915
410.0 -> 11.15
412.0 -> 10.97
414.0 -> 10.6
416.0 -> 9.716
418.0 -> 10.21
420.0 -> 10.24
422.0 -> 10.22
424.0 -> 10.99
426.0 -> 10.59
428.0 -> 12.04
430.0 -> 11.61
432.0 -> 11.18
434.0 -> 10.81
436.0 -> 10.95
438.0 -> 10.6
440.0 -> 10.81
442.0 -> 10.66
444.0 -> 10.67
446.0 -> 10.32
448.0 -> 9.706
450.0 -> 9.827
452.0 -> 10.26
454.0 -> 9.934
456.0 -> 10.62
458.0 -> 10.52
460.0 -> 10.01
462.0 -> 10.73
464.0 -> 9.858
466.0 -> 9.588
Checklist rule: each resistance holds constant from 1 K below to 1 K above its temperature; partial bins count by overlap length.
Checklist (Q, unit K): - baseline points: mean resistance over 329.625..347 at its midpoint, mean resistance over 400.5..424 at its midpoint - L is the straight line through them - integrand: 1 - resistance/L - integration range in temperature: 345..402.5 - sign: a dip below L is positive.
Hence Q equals 4.0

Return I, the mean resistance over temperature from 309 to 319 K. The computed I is 10.3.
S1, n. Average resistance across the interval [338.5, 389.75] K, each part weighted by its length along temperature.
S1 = 9.93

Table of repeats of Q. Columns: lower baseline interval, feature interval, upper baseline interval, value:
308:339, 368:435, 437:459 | 1.4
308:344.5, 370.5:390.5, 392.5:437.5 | 1.3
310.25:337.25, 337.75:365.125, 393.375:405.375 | 1.1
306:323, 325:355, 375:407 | -1.0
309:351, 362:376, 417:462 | 0.9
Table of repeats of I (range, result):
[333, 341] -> 10.8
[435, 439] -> 10.8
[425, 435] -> 11.2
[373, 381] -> 9.67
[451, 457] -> 10.3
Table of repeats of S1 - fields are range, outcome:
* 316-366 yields 10.3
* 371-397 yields 9.79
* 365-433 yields 10.2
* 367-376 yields 10.2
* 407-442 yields 10.7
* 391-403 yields 9.75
